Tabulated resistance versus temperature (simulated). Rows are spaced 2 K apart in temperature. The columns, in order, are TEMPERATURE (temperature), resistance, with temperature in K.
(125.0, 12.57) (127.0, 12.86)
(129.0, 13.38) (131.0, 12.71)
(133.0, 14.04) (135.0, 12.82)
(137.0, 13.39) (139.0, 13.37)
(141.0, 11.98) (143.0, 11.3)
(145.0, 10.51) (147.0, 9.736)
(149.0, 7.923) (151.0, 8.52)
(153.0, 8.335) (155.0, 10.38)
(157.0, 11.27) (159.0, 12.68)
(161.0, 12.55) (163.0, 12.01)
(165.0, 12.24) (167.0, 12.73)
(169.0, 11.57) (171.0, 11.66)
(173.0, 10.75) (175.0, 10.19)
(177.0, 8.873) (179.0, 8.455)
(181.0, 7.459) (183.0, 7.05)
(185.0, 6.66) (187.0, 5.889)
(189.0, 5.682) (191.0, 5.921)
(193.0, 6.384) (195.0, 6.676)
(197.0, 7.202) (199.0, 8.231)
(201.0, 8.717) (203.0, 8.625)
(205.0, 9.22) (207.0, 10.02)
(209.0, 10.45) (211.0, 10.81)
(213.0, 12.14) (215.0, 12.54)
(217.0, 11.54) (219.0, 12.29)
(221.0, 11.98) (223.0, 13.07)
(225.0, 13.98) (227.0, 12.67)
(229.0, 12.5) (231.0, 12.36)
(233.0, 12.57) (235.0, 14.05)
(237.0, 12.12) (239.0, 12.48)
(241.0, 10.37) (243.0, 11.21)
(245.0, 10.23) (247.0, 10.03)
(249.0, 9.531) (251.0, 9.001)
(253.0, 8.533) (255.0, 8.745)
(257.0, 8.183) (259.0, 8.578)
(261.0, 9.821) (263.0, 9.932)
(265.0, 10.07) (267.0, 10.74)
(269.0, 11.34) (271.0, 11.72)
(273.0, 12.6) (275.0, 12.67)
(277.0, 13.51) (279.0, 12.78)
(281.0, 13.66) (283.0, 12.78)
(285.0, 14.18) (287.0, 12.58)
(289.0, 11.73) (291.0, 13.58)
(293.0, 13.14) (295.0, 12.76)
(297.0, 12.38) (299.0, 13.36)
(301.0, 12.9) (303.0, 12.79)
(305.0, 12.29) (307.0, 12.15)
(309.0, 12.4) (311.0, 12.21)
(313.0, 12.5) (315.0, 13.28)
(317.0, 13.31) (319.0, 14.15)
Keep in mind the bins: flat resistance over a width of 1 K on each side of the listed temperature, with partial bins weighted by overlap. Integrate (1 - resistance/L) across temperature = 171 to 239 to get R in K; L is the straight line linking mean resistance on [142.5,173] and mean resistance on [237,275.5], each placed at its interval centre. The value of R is 4.0 K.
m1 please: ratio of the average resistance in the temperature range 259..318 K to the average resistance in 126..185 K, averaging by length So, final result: 1.1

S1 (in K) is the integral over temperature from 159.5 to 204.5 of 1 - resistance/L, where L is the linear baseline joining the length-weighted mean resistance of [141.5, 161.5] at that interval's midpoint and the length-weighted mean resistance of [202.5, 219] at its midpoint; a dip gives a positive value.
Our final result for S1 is 6.90 K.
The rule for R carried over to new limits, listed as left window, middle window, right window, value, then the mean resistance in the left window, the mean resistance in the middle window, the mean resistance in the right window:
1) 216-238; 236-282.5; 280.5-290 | 7.33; 12.6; 10.8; 13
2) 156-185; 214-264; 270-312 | 2.70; 10.5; 11.1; 12.8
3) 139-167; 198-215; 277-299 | 2.60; 10.9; 9.94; 13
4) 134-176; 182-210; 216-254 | 9.33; 11.2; 7.62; 11.6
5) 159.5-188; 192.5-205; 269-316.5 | 3.21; 9.91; 7.82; 12.8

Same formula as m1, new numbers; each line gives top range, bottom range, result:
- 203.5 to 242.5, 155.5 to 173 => 0.99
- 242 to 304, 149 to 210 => 1.25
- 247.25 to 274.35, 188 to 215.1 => 1.15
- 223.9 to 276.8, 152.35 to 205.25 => 1.20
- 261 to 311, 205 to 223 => 1.08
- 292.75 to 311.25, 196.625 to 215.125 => 1.30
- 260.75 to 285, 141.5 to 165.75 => 1.12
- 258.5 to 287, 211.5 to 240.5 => 0.94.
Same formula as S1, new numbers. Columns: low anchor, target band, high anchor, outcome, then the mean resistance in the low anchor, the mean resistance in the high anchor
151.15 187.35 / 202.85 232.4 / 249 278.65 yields -4.2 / 10.1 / 10.4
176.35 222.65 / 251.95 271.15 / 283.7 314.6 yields 2.8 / 8.88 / 12.7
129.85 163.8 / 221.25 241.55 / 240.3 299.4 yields -2.3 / 11.4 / 11.3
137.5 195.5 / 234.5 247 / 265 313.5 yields -0.1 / 9.67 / 12.6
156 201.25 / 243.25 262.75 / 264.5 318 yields 3.6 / 9.17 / 12.6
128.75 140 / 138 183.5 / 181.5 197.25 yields -3.3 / 13.3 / 6.43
